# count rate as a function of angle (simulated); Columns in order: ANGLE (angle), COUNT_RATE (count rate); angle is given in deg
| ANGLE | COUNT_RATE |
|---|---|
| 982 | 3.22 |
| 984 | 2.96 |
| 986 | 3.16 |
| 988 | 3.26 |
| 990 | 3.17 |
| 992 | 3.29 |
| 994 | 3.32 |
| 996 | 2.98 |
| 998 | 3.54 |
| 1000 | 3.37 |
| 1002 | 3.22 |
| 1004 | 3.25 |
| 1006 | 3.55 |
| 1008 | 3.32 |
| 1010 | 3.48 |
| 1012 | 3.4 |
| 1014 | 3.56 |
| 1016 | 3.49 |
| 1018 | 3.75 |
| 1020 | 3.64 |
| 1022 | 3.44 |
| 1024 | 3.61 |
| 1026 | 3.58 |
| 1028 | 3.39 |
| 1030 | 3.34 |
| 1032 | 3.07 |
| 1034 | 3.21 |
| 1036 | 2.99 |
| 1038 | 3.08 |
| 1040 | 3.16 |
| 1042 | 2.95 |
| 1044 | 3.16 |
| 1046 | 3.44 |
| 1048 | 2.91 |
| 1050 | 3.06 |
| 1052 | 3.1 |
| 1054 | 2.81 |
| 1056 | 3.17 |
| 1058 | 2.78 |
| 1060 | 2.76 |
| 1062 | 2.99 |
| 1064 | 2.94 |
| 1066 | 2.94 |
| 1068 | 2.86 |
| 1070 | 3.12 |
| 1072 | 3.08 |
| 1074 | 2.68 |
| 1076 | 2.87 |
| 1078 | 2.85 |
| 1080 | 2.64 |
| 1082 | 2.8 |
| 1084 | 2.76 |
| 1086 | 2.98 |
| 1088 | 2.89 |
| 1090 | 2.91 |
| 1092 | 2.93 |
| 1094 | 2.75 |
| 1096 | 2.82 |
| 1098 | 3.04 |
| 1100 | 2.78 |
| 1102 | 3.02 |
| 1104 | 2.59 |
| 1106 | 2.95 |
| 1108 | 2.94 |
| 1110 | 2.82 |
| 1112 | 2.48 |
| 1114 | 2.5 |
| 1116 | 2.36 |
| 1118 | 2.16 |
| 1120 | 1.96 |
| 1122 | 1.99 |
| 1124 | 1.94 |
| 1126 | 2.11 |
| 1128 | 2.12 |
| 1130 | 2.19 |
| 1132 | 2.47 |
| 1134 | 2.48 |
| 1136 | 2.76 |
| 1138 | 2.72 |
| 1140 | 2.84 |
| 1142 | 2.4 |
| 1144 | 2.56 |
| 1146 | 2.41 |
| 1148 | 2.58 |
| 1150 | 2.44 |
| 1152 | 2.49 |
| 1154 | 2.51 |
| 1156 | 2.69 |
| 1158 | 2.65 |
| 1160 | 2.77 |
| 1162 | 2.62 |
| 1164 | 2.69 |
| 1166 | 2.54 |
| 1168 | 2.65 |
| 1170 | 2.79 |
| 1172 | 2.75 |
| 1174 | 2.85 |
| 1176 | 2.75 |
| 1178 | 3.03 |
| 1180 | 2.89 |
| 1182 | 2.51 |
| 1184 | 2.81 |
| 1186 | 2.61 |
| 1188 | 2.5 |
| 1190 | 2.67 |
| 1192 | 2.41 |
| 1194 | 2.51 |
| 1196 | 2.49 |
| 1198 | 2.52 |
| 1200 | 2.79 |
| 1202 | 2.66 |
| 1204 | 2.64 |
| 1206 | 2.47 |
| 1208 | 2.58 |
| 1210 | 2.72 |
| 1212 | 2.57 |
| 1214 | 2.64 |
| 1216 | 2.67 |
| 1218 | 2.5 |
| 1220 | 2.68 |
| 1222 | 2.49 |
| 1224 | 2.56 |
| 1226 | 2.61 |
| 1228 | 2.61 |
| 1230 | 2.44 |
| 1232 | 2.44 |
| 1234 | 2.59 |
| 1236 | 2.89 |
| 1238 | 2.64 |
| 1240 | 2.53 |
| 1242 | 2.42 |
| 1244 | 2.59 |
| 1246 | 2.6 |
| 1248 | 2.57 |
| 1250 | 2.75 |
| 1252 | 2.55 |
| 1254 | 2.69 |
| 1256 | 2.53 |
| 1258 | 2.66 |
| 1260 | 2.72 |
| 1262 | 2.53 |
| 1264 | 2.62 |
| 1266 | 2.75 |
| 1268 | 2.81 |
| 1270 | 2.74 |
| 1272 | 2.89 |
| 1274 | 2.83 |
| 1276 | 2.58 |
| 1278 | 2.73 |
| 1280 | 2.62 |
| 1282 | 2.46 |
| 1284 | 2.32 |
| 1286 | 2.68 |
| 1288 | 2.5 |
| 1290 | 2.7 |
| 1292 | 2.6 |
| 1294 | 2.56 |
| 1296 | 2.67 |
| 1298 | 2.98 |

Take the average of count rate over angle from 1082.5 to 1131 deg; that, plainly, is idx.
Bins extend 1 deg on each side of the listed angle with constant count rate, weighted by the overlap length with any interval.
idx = 2.59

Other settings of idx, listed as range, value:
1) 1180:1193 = 2.61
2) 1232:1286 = 2.64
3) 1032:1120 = 2.88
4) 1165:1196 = 2.68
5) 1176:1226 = 2.62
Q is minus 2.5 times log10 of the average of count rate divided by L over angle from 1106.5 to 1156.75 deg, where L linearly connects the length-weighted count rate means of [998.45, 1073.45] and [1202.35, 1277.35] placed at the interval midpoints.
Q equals 0.20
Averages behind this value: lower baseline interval 3.21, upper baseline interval 2.63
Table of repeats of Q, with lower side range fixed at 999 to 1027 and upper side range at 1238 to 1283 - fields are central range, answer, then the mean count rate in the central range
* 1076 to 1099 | 0.13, 2.85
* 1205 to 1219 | 0.09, 2.59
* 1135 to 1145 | 0.15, 2.66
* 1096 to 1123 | 0.21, 2.59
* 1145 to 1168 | 0.16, 2.58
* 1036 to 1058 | 0.10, 3.07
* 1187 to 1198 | 0.14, 2.52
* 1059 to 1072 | 0.12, 2.95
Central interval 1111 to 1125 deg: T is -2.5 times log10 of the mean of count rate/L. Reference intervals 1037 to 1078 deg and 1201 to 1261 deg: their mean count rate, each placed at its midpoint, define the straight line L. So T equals 0.28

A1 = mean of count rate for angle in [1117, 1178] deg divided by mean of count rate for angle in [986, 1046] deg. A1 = 0.8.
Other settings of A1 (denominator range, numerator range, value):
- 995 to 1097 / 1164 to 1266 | 0.84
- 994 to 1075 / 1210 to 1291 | 0.82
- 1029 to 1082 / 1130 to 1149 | 0.85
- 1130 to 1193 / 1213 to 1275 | 1.00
